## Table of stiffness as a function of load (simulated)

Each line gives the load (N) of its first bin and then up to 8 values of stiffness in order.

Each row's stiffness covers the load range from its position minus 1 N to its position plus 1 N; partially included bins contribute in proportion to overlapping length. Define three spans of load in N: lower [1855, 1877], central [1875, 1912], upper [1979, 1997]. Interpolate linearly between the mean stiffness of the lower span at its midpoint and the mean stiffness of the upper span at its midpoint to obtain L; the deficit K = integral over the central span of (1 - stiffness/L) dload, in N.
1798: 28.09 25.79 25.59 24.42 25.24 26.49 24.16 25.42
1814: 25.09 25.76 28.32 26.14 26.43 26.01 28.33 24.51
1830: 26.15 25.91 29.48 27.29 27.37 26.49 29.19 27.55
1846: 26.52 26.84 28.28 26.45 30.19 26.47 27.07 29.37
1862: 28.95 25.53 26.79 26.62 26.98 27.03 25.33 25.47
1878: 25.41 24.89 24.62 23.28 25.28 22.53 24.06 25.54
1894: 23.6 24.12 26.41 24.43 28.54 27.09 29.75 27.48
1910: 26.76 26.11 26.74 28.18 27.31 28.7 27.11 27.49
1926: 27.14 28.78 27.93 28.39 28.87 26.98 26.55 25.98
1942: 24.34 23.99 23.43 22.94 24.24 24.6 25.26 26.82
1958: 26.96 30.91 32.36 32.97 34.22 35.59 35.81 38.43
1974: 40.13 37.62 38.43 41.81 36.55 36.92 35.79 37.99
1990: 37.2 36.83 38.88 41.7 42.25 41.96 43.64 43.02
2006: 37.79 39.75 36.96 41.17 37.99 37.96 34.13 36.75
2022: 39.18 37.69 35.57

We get 4.90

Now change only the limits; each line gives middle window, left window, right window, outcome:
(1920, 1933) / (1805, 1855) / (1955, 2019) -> 2.1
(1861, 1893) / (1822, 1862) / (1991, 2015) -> 4.9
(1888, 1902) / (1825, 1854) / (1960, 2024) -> 2.9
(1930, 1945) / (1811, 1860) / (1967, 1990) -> 3.5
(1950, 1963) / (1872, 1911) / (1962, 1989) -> 2.6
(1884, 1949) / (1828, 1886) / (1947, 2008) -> 9.9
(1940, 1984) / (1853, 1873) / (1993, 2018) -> 6.1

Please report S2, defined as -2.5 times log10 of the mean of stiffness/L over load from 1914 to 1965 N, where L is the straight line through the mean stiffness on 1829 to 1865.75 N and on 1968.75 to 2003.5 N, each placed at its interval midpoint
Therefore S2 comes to 0.279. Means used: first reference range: 27.5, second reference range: 39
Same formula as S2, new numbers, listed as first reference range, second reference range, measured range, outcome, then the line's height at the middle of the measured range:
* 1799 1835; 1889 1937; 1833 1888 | -0.01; 26.5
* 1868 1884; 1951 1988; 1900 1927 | 0.06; 29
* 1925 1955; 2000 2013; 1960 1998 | -0.08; 34.5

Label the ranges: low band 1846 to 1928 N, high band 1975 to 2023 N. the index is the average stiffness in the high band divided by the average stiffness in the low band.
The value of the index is 1.46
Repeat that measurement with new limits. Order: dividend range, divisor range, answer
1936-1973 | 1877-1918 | 1.11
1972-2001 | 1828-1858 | 1.42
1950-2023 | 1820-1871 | 1.34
